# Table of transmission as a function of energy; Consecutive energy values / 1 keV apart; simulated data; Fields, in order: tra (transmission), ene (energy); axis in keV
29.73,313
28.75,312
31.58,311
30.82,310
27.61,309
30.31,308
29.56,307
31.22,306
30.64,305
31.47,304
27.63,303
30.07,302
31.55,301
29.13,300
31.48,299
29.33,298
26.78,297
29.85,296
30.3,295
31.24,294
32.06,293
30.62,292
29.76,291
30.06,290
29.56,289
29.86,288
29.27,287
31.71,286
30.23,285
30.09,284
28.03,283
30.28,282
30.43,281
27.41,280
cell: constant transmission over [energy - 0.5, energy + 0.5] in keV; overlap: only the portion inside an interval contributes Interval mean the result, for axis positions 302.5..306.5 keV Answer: 30.2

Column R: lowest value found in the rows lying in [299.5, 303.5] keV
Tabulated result 27.63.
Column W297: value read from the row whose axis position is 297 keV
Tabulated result 26.78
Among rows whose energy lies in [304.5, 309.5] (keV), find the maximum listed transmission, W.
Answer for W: 31.22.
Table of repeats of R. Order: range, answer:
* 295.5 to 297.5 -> 26.78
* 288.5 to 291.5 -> 29.56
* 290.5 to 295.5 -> 29.76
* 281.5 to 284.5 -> 28.03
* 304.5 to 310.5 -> 27.61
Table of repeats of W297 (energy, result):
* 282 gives 30.28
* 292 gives 30.62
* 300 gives 29.13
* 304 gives 31.47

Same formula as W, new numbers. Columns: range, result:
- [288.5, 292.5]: 30.62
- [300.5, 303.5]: 31.55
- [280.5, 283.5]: 30.43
